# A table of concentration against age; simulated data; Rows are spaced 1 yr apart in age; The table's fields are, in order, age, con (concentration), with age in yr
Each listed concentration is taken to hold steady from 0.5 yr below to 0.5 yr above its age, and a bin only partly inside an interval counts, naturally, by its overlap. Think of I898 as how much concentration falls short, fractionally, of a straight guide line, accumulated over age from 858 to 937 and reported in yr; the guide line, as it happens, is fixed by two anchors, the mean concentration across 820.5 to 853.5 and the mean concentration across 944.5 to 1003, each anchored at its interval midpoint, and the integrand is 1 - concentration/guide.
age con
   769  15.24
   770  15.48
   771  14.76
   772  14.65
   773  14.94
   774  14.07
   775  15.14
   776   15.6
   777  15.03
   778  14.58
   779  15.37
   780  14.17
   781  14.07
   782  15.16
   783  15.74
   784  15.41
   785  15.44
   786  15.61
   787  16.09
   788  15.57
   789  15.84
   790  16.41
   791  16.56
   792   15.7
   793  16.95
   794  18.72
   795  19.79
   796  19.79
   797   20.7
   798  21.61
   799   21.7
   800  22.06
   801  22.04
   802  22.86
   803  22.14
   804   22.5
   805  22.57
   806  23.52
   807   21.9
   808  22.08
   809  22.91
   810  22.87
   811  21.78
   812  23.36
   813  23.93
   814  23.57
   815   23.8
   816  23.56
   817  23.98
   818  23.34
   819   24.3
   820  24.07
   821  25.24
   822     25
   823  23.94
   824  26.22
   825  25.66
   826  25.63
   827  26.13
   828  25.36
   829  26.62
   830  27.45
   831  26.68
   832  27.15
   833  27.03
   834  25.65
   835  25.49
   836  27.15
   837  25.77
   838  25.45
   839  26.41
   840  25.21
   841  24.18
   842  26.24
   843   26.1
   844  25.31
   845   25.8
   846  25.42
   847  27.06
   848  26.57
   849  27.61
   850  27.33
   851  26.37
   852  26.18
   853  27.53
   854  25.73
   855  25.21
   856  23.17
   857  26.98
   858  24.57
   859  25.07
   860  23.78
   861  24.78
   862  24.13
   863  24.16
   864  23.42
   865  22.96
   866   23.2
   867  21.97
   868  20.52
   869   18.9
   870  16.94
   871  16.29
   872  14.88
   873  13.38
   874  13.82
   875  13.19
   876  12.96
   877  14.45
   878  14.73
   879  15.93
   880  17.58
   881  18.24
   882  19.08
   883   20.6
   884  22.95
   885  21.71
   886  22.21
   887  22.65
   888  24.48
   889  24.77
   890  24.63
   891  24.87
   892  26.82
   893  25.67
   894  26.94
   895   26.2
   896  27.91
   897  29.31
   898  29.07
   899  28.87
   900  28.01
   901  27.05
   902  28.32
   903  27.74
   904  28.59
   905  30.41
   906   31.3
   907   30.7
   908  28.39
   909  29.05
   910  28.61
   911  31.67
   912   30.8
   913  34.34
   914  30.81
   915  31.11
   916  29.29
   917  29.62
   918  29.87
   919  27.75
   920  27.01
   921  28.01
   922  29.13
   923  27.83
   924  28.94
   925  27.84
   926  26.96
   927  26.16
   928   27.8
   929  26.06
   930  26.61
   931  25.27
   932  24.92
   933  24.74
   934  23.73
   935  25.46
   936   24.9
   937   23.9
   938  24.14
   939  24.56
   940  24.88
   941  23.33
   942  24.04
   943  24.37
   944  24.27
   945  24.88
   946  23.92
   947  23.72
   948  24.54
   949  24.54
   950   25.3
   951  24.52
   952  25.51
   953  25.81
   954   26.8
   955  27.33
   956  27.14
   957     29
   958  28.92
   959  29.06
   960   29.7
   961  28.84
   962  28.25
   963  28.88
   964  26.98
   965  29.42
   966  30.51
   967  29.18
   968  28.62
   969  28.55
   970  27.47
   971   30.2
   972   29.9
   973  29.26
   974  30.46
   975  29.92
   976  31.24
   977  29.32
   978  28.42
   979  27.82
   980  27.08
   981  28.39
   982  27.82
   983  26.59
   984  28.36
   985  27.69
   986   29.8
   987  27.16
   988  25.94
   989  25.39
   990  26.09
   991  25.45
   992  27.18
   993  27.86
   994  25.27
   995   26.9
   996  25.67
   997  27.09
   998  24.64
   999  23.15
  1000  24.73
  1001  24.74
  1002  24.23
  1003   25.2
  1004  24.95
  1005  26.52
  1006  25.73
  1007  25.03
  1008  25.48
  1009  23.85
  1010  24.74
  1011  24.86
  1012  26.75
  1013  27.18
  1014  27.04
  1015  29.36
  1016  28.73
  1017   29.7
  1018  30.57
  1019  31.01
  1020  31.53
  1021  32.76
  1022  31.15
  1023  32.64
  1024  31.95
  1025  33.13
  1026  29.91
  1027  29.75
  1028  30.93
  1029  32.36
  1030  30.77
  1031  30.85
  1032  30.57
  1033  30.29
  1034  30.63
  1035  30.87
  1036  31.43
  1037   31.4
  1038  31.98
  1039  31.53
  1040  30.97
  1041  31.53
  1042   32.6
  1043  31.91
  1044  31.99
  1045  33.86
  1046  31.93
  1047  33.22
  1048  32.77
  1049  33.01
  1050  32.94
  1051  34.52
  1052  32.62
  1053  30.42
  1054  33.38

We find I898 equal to 5.64 yr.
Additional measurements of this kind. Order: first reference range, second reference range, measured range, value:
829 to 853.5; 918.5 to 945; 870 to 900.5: 5.5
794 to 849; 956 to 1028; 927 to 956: 2.0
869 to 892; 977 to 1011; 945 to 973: -4.1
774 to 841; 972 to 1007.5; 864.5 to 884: 5.0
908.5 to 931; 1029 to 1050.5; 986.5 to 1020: 4.9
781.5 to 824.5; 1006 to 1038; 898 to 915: -3.2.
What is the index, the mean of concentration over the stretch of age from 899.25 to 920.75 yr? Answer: 29.5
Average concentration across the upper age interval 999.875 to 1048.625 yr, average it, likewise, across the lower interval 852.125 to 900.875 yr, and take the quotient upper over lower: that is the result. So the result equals 1.3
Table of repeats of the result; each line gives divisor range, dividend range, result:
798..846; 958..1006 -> 1.13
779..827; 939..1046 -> 1.35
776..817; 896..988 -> 1.43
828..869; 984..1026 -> 1.08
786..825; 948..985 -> 1.31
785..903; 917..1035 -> 1.20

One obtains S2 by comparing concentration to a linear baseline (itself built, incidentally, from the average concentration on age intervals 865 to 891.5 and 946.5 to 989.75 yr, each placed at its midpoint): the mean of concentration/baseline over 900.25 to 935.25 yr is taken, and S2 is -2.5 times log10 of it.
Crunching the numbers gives -0.23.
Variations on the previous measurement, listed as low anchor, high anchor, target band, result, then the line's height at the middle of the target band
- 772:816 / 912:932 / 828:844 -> -0.19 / 22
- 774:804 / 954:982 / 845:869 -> -0.14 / 21.8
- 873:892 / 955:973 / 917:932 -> -0.14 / 24.3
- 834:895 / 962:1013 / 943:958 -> 0.01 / 25.8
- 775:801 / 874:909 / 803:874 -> -0.19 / 20.4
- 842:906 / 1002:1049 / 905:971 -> -0.05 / 26.1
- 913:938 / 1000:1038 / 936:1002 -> 0.05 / 28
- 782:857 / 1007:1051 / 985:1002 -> 0.13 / 29.3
